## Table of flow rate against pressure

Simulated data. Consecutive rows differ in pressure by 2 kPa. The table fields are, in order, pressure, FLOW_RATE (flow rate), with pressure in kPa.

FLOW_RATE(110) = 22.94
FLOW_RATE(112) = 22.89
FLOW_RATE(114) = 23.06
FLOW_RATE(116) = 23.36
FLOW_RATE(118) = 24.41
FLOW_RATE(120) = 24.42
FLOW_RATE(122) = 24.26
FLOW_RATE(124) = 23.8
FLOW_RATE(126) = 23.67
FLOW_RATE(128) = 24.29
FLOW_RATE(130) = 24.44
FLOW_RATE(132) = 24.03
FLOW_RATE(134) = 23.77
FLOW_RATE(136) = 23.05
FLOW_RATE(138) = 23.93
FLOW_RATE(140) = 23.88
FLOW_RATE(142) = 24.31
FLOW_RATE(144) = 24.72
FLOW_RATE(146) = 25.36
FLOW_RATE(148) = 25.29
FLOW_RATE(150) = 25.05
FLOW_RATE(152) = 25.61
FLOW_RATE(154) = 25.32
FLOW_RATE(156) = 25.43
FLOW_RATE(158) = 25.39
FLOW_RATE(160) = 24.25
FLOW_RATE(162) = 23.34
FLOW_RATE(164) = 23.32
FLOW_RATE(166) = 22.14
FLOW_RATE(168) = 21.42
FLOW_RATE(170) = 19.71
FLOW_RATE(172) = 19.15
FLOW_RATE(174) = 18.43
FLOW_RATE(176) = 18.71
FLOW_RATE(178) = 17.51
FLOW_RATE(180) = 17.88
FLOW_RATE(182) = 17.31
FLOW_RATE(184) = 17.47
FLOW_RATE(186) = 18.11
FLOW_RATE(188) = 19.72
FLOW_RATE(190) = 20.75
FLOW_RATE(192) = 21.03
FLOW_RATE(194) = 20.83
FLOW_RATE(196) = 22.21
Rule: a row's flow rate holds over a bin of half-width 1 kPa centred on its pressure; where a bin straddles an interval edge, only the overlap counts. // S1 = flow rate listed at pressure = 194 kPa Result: 20.83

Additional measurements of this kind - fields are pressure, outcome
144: 24.72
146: 25.36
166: 22.14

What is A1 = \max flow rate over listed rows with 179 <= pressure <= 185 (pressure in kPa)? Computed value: 17.88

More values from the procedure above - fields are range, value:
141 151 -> 25.36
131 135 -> 24.03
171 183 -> 19.15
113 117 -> 23.36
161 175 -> 23.34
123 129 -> 24.29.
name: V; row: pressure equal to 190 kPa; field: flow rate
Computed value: 20.75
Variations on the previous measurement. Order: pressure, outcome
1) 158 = 25.39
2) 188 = 19.72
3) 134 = 23.77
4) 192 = 21.03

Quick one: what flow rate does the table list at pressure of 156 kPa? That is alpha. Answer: 25.43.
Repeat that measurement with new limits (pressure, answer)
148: 25.29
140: 23.88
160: 24.25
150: 25.05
